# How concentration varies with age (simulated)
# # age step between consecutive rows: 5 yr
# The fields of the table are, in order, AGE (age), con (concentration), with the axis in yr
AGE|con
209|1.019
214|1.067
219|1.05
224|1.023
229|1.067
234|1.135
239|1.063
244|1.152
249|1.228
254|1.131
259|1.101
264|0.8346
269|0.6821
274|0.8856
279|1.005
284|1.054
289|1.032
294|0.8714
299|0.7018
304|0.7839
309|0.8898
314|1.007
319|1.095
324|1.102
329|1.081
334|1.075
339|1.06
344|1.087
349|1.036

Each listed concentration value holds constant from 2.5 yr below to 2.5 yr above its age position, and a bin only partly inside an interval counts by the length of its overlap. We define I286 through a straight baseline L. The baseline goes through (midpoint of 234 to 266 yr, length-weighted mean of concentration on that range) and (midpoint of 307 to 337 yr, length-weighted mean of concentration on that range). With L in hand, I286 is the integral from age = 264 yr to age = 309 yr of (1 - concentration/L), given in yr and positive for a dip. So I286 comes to 8.1 yr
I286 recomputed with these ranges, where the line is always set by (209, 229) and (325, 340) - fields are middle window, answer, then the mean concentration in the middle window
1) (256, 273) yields 2.8 yr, 0.881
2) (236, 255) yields -1.6 yr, 1.14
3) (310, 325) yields 0.4 yr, 1.05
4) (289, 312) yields 4.9 yr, 0.84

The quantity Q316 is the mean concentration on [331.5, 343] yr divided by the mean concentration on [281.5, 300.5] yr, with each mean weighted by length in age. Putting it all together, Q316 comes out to 1.16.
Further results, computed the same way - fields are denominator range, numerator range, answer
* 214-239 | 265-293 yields 0.86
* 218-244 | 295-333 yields 0.89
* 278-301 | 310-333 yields 1.14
